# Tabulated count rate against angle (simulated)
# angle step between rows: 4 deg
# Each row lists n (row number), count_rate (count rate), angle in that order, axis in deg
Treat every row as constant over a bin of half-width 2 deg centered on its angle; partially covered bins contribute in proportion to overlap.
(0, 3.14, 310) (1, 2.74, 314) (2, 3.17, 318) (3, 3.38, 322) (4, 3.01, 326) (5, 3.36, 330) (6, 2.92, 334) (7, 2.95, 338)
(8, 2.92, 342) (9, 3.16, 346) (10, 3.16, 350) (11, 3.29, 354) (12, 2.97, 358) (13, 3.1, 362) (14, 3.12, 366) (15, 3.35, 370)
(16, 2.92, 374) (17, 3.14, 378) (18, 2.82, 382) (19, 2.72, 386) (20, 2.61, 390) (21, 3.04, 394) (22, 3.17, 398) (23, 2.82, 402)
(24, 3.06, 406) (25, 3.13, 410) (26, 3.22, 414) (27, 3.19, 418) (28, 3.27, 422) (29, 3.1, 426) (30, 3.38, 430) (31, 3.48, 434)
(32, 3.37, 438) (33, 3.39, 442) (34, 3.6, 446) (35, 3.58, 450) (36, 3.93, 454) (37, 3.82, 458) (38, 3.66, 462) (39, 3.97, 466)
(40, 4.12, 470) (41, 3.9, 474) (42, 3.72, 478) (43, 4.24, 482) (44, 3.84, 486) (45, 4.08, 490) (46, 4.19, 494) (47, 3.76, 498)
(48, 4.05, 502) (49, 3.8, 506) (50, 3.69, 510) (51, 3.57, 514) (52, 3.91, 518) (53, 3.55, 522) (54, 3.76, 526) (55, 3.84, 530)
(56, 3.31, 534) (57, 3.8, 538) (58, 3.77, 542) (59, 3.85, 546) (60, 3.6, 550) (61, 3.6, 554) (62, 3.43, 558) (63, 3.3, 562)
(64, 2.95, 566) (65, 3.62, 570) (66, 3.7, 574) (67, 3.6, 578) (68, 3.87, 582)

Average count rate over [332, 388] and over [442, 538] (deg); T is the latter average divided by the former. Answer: 1.3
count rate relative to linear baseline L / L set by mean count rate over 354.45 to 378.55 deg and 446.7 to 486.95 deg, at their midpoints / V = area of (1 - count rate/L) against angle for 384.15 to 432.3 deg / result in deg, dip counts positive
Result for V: 5.1 deg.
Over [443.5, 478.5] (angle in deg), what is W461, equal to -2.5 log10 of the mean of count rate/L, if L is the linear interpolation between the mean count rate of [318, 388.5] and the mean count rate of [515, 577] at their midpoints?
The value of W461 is -0.13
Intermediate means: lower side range 3.08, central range 3.81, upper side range 3.6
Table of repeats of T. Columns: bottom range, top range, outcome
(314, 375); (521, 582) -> 1.15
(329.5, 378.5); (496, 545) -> 1.21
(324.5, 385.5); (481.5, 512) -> 1.28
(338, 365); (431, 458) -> 1.16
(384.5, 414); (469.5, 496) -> 1.35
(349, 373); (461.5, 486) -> 1.25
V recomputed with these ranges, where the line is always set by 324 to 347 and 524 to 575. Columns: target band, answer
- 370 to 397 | 2.1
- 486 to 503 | -2.7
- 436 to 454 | -1.2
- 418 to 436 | -0.1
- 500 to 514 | -1.4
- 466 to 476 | -1.8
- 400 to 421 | 0.9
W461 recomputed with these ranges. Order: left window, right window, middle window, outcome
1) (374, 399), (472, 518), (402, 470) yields -0.03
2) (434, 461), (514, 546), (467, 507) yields -0.09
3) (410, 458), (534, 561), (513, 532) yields -0.04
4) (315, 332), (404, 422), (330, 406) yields 0.06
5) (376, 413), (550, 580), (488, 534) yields -0.16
